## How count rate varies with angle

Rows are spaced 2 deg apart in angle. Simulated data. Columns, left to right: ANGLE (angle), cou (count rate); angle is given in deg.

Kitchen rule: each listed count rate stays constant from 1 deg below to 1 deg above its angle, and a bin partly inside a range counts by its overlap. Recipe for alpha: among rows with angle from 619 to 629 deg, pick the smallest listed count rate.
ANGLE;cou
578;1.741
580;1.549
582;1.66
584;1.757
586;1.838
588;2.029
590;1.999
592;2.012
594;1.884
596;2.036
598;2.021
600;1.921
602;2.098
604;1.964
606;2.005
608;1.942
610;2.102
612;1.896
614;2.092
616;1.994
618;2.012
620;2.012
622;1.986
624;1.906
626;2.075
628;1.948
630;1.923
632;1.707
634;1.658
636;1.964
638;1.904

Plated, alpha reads 1.906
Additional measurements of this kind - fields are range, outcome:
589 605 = 1.884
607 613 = 1.896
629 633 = 1.707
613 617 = 1.994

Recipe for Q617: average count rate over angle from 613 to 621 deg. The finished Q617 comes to 2.03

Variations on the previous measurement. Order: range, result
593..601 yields 1.97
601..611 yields 2.02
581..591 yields 1.86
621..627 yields 1.99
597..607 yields 2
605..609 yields 1.97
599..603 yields 2.01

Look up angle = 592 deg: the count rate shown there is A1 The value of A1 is 2.012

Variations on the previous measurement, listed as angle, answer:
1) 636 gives 1.964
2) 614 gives 2.092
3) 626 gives 2.075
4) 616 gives 1.994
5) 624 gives 1.906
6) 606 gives 2.005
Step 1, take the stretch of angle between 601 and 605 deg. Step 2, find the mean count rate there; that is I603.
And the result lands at 2.03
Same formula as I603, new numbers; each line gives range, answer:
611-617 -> 1.99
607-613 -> 1.98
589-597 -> 1.98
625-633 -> 1.91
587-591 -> 2.01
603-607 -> 1.98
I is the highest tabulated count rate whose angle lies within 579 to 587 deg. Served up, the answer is 1.838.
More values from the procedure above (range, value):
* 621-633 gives 2.075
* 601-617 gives 2.102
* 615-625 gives 2.012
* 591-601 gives 2.036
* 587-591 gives 2.029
